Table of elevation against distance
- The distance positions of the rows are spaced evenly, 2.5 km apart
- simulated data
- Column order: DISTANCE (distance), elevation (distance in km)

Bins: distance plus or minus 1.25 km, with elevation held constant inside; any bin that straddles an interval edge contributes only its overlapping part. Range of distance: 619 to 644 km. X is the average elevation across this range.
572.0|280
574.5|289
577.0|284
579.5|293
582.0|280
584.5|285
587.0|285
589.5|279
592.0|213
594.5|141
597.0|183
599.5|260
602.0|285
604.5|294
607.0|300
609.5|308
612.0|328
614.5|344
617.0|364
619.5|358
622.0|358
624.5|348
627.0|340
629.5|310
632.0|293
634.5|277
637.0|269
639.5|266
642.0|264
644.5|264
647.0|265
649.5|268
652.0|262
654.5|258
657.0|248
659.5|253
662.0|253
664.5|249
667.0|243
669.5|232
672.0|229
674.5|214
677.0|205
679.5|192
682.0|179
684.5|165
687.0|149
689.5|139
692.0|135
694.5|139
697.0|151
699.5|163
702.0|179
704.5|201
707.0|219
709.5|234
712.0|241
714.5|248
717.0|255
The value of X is 305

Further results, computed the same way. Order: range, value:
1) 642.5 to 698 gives 214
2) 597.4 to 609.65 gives 280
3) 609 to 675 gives 284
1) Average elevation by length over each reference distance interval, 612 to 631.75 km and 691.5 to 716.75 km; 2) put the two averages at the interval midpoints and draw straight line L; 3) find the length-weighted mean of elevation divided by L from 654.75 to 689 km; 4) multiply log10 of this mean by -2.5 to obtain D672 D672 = 0.18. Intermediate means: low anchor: 342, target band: 216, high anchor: 195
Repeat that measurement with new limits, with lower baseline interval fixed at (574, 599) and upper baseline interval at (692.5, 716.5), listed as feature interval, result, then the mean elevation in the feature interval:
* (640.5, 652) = -0.181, 265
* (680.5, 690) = 0.273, 160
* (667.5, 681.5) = -0.014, 214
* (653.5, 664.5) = -0.157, 252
